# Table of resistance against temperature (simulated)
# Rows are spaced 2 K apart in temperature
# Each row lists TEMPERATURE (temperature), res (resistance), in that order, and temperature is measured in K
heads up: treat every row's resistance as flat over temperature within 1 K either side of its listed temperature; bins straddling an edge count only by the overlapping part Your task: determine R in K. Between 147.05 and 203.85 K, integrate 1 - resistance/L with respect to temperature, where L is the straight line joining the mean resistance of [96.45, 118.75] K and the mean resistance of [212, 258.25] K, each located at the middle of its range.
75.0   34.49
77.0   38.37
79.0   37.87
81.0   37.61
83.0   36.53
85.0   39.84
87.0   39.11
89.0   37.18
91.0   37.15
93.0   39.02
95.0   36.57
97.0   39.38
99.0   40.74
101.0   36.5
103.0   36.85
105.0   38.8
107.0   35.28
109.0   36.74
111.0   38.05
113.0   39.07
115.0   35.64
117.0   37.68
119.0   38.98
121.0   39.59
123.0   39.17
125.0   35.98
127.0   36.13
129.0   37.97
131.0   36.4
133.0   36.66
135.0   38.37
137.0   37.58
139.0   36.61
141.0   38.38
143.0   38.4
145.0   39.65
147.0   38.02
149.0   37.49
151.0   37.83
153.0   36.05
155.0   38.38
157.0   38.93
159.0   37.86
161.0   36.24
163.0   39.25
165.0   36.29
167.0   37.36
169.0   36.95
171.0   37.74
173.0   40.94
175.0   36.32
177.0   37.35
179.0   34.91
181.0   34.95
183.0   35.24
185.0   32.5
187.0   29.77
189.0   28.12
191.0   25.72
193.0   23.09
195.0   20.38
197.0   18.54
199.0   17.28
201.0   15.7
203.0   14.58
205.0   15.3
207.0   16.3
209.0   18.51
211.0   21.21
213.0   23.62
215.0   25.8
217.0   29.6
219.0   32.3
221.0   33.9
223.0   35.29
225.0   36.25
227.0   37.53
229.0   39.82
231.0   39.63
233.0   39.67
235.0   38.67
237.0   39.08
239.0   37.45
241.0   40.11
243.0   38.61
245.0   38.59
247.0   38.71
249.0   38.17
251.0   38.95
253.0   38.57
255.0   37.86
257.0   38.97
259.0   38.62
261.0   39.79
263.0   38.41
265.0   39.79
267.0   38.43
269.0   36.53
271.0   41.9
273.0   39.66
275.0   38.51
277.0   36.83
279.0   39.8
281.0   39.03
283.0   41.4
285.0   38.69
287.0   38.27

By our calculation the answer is 7.5 K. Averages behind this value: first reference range 37.7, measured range 32.1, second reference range 36.4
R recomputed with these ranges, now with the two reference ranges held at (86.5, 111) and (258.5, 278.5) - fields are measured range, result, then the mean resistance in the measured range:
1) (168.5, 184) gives 0.6 K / 36.8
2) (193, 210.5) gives 9.5 K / 17.5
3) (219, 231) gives 0.7 K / 36.5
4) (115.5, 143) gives 0.2 K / 37.6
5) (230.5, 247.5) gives -0.1 K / 38.9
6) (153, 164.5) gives 0.1 K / 37.9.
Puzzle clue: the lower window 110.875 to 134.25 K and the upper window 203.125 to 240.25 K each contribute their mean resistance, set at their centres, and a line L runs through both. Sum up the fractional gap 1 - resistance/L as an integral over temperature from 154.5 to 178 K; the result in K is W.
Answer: -2.2 K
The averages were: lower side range 37.6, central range 37.8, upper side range 30.8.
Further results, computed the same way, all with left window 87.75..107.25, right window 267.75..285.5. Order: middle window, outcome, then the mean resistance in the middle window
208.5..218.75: 3.73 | 24.6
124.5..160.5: 0.55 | 37.6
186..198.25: 4.58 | 24.1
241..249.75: 0.05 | 38.7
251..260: 0.10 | 38.6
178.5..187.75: 1.20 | 33.5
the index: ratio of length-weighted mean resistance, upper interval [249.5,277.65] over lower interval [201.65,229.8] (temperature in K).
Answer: 1.4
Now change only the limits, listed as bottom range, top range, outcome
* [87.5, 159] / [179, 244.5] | 0.78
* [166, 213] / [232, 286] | 1.43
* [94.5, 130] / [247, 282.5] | 1.03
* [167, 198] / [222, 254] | 1.21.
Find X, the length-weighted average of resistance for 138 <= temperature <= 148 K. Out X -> 38.2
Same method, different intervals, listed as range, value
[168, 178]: 37.9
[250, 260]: 38.6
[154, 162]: 37.9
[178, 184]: 35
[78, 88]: 38.2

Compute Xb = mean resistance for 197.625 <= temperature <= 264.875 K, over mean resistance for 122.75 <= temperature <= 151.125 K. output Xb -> 0.87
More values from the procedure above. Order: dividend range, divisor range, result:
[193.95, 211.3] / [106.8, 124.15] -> 0.46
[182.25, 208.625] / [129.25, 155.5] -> 0.59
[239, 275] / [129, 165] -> 1.03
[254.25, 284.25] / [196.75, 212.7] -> 2.24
